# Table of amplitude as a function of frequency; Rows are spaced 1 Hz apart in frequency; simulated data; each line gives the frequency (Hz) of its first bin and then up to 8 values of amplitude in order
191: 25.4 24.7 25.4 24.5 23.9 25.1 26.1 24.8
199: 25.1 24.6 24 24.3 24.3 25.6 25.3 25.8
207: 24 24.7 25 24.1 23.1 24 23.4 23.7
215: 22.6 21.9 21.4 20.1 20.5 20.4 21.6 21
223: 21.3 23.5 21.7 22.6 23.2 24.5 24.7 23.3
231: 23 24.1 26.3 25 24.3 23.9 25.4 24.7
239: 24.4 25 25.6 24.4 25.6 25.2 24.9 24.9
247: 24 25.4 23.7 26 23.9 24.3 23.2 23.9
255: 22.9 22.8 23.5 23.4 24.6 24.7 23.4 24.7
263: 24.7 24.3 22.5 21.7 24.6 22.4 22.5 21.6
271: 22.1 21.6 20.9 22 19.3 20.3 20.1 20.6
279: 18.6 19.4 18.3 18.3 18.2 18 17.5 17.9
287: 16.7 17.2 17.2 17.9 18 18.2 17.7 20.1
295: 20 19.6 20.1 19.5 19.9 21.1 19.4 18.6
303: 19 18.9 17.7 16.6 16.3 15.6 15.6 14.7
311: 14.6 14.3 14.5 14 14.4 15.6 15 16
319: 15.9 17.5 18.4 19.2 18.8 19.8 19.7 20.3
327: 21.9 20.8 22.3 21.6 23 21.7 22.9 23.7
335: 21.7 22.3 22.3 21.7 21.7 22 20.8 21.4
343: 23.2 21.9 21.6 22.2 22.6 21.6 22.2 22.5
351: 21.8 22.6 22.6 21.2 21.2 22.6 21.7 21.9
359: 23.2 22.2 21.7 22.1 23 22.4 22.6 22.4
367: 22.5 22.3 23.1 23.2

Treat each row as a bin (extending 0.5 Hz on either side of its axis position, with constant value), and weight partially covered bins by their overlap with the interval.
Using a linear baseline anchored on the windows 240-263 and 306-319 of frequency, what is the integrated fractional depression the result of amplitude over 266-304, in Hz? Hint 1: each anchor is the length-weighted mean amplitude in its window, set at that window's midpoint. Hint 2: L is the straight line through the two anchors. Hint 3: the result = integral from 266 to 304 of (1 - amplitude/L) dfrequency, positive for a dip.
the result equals -0.7 Hz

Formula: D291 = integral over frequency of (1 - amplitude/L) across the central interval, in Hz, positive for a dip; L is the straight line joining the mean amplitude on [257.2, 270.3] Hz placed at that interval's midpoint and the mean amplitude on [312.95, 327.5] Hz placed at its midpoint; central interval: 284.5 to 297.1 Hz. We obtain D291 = 1.4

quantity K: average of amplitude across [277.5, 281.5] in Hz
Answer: 19.2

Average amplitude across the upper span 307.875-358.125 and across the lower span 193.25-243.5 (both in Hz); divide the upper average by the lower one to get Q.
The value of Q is 0.8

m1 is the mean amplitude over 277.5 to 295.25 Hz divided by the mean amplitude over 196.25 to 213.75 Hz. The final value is 0.7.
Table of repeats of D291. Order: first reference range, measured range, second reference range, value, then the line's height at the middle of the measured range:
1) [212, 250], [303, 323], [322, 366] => 5.50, 22.3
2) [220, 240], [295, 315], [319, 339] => 3.91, 21.6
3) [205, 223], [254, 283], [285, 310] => -3.12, 19.8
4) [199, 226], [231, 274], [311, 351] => -3.54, 22.1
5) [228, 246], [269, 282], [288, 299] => 0.19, 20.7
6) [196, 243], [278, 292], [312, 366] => 2.58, 22.1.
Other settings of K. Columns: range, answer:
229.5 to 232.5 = 23.5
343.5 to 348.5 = 22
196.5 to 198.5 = 25.5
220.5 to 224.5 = 21.9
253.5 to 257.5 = 23.3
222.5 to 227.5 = 22.5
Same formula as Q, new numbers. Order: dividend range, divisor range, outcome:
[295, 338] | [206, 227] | 0.83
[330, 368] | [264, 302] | 1.12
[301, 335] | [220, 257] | 0.76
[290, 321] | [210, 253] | 0.73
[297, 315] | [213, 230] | 0.77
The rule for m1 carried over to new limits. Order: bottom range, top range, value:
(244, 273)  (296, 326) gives 0.73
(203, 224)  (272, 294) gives 0.82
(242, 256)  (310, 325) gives 0.67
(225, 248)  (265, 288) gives 0.82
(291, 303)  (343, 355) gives 1.14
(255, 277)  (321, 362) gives 0.96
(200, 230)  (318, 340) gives 0.89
